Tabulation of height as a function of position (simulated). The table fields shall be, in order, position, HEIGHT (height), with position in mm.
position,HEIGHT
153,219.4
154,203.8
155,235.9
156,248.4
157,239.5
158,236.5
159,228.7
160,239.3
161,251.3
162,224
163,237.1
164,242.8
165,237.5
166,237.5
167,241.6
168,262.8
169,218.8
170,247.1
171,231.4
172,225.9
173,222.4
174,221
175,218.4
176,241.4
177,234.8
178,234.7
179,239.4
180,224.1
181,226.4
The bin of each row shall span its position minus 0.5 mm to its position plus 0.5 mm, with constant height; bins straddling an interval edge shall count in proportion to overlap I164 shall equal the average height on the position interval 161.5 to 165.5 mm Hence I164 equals 235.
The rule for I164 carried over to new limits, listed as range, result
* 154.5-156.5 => 242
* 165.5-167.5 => 240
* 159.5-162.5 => 238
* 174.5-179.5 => 234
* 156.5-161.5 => 239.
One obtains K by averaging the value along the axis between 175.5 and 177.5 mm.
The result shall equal 238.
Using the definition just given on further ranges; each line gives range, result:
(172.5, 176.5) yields 226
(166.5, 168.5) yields 252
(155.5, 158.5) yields 241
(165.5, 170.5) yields 242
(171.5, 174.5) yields 223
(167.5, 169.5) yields 241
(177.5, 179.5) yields 237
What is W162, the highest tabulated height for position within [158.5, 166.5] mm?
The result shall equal 251.3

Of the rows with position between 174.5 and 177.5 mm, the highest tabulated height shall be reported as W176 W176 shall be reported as 241.4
